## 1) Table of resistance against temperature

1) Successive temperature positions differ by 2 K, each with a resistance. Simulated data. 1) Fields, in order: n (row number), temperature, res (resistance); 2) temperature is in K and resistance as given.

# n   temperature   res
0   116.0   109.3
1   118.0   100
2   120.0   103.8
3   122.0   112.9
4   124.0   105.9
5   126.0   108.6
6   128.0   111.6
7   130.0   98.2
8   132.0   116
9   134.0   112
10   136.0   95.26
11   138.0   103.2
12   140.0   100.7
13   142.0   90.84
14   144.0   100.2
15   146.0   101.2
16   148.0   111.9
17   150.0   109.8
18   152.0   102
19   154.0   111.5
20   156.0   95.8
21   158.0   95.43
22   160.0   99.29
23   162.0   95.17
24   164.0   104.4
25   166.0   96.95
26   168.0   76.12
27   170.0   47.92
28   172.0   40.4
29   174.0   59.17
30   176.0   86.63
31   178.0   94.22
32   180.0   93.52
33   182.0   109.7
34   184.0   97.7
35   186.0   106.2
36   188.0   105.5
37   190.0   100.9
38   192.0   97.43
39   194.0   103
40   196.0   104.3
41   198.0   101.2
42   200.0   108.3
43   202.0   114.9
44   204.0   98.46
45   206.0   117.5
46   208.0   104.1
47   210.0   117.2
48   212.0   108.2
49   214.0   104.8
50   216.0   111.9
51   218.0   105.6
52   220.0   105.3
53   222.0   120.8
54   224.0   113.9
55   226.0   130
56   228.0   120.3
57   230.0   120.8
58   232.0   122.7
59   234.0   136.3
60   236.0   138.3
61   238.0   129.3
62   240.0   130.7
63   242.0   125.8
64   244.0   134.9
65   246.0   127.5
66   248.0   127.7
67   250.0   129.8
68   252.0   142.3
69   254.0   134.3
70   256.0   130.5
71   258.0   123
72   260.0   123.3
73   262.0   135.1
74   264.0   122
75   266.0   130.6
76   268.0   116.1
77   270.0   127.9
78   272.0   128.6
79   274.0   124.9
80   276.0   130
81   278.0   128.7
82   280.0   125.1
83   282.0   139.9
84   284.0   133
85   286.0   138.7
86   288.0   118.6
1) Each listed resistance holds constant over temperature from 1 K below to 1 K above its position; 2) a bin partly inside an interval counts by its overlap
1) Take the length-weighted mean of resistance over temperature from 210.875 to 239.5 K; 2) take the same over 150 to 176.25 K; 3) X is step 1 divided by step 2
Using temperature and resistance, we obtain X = 1.38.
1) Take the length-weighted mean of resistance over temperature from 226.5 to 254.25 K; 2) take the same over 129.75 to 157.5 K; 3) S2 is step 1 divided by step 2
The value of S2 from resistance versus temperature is 1.3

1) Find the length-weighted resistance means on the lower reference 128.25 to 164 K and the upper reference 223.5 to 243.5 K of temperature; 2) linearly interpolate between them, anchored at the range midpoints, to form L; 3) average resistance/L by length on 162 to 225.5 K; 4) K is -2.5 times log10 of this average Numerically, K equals 0.18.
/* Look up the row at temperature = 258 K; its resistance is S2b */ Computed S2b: 123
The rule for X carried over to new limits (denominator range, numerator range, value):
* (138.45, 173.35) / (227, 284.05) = 1.39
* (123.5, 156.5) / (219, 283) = 1.22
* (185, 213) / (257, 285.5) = 1.20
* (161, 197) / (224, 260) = 1.43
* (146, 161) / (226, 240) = 1.24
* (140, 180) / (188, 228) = 1.20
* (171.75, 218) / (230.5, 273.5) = 1.29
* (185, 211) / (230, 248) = 1.23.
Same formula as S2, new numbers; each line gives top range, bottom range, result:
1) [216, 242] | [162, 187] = 1.44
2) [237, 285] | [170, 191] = 1.48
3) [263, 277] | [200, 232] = 1.11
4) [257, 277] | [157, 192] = 1.42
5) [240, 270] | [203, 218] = 1.19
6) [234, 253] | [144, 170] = 1.35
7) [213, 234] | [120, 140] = 1.09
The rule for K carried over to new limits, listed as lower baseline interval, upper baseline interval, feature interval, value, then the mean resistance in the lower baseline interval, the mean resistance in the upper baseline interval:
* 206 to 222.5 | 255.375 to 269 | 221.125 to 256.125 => -0.094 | 110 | 126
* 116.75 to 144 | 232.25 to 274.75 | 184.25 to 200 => 0.140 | 104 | 129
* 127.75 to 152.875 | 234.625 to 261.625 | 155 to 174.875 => 0.326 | 104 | 131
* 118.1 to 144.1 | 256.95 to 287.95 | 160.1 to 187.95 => 0.280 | 105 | 128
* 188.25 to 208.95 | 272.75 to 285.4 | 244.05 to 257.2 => -0.091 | 105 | 131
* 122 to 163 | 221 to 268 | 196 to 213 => 0.095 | 103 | 128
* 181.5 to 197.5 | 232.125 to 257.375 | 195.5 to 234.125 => 0.030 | 103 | 132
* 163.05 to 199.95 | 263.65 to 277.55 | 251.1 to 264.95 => -0.078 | 90.7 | 126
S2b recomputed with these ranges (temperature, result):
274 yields 124.9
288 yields 118.6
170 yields 47.92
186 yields 106.2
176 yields 86.63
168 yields 76.12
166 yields 96.95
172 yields 40.4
